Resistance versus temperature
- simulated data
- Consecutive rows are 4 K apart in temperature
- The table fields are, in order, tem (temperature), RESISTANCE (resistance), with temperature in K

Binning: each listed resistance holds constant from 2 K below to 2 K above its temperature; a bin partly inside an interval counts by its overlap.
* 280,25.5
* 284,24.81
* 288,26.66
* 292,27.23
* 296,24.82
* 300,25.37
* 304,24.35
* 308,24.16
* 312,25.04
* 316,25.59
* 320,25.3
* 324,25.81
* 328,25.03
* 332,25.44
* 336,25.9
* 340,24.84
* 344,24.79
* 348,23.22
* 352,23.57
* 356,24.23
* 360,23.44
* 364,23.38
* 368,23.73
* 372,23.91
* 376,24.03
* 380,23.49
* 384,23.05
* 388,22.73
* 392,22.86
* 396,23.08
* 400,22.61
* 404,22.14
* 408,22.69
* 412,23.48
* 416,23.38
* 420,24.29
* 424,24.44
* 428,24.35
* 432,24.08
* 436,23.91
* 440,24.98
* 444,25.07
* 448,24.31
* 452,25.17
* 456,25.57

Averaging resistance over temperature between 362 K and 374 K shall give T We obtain 23.7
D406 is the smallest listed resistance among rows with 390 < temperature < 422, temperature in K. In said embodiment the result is 22.14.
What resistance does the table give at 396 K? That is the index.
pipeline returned 23.08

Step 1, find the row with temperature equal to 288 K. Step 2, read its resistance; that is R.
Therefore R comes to 26.66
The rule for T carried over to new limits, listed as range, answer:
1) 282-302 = 25.8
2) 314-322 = 25.4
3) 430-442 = 24.3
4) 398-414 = 22.7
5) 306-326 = 25.2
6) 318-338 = 25.5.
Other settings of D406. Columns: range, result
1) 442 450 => 24.31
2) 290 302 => 24.82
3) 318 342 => 24.84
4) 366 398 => 22.73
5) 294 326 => 24.16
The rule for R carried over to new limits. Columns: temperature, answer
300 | 25.37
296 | 24.82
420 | 24.29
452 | 25.17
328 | 25.03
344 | 24.79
